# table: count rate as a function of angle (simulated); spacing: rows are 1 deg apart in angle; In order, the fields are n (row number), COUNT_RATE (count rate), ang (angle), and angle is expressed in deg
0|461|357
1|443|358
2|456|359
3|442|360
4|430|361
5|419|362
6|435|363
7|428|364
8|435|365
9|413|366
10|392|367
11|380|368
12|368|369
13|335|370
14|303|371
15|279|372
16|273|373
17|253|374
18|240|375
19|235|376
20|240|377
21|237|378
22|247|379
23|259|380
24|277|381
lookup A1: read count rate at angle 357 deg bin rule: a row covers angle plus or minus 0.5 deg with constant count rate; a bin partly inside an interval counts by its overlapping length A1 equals 461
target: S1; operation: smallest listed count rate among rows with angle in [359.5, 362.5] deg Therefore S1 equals 419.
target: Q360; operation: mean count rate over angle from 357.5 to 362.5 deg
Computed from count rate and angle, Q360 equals 438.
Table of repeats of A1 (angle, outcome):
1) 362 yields 419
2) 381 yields 277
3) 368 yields 380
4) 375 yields 240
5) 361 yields 430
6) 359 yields 456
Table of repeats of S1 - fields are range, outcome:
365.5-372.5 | 279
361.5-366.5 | 413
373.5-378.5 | 235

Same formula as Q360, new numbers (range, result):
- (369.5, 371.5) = 319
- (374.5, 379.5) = 240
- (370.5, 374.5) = 277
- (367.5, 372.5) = 333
